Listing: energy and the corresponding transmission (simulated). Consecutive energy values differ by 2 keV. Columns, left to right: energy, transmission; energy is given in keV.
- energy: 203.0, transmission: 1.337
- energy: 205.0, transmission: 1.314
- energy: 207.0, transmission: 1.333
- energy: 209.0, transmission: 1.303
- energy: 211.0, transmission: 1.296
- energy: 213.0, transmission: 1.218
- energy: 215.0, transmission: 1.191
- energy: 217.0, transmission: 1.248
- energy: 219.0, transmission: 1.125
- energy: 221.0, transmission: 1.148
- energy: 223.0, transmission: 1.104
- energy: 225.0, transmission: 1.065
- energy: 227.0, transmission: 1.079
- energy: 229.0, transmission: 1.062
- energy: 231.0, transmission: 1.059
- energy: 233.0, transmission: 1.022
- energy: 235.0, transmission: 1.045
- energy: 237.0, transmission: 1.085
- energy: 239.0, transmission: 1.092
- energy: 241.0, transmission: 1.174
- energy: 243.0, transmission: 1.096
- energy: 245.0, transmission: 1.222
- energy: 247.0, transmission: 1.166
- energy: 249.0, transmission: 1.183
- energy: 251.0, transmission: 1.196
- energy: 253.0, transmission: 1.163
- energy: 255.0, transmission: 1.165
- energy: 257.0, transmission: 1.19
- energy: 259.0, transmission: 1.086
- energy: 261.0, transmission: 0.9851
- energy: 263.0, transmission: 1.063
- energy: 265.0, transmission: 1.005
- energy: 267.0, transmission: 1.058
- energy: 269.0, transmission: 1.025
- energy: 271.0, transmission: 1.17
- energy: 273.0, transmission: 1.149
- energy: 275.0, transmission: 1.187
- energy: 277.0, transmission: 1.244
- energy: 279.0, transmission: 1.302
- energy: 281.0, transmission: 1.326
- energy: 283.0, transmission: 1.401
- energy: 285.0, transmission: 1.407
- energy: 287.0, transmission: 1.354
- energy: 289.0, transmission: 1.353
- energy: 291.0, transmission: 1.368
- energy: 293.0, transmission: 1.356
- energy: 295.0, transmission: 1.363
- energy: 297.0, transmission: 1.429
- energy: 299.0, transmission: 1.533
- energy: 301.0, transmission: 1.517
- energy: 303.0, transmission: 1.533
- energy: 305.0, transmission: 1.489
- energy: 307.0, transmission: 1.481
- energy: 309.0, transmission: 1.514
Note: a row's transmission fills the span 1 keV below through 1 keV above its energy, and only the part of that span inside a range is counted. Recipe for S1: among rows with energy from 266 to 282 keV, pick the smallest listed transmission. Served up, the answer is 1.025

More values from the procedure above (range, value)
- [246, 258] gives 1.163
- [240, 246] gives 1.096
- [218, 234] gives 1.022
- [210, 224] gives 1.104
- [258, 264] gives 0.9851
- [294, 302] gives 1.363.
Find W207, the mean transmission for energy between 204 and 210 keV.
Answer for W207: 1.32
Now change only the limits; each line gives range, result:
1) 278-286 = 1.36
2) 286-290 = 1.35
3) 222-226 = 1.08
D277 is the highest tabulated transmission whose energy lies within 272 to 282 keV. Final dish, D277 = 1.326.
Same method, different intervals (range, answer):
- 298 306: 1.533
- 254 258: 1.19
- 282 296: 1.407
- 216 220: 1.248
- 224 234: 1.079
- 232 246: 1.222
